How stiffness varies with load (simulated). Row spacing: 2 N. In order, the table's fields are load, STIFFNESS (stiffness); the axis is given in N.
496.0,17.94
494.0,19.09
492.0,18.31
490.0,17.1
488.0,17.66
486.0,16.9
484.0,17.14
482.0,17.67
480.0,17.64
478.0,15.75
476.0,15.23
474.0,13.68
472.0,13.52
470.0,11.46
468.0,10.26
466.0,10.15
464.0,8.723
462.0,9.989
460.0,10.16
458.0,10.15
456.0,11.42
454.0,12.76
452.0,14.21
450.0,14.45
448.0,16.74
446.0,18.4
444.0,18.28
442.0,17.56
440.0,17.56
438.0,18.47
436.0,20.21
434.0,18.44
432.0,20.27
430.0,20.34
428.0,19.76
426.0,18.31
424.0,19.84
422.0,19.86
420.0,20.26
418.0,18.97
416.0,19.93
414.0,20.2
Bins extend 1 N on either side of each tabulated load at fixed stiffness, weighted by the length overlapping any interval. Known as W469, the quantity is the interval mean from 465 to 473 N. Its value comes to 11.3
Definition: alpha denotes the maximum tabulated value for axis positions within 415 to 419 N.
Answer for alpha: 19.93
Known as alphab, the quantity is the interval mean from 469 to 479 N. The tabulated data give 13.9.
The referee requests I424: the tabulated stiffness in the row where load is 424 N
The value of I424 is 19.84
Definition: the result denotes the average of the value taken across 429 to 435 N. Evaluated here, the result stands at 19.7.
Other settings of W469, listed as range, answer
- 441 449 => 17.7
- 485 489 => 17.3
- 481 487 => 17.2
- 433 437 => 19.3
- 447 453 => 15.1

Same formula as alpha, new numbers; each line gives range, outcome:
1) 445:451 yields 18.4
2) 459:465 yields 10.16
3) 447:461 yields 16.74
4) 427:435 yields 20.34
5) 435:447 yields 20.21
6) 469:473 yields 13.52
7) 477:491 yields 17.67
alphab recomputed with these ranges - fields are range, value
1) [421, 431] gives 19.6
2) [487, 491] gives 17.4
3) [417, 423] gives 19.7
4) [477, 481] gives 16.7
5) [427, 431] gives 20.1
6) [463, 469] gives 9.71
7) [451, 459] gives 12.1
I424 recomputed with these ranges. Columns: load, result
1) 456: 11.42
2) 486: 16.9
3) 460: 10.16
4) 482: 17.67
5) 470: 11.46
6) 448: 16.74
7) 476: 15.23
